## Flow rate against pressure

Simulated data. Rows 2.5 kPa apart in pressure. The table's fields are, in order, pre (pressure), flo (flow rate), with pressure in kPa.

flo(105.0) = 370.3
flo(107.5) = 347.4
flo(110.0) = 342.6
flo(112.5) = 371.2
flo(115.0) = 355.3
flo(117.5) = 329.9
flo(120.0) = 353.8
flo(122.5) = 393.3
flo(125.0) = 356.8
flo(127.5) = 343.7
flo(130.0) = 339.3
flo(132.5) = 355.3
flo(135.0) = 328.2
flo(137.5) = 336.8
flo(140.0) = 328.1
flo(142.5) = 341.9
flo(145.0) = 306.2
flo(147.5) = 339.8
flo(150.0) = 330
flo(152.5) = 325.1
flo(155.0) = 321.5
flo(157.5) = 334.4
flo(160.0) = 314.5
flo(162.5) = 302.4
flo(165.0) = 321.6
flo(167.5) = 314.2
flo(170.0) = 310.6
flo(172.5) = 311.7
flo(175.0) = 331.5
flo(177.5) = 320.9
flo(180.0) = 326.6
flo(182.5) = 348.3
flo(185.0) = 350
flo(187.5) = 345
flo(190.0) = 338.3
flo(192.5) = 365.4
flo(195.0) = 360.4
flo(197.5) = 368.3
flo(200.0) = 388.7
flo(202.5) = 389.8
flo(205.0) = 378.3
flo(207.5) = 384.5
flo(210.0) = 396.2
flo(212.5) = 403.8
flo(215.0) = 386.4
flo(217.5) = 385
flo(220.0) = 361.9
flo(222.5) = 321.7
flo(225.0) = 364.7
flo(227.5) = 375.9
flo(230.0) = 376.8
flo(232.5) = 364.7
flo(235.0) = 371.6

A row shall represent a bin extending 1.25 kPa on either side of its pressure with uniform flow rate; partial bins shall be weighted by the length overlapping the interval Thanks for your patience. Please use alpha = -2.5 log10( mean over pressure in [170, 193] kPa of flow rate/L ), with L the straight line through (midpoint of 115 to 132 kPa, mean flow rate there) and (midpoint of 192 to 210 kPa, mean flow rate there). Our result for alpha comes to 0.11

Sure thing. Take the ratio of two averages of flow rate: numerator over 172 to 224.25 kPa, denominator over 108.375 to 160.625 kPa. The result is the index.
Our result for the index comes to 1.06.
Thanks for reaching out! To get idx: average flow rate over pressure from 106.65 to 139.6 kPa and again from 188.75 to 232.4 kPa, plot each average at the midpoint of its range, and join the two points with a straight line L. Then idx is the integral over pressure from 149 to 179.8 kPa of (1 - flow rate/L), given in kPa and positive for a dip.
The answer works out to 3.5 kPa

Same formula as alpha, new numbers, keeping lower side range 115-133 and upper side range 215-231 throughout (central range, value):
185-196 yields 0.030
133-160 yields 0.085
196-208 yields -0.053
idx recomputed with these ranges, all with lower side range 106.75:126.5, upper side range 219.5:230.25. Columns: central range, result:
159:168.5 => 1.2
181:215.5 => -1.3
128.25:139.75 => 0.6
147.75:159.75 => 1.0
